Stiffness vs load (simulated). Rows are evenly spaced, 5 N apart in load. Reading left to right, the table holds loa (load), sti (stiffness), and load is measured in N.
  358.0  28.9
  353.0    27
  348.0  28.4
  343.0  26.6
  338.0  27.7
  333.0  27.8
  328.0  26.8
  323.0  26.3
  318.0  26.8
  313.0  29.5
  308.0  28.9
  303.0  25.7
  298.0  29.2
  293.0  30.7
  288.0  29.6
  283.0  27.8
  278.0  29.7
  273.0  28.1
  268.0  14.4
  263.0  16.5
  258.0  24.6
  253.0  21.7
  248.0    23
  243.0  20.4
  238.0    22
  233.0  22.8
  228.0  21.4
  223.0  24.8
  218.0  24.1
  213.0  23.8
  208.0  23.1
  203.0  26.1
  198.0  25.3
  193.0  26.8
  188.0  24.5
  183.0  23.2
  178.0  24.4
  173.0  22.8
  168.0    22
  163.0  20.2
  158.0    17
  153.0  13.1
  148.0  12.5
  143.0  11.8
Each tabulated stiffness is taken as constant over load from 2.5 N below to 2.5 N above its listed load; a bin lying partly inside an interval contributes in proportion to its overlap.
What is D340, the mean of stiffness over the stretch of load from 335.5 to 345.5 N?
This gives 27.1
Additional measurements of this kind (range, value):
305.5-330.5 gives 27.7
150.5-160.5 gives 15.1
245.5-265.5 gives 21.4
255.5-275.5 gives 20.9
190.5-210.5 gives 25.3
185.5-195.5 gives 25.6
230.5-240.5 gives 22.4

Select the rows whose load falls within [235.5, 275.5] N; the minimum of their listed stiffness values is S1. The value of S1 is 14.4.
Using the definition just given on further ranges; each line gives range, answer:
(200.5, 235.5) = 21.4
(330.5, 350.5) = 26.6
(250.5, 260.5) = 21.7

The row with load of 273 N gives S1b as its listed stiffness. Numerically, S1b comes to 28.1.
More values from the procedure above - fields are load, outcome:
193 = 26.8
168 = 22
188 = 24.5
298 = 29.2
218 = 24.1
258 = 24.6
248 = 23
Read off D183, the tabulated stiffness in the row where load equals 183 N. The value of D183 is 23.2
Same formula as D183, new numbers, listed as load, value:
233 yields 22.8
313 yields 29.5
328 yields 26.8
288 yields 29.6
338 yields 27.7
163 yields 20.2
